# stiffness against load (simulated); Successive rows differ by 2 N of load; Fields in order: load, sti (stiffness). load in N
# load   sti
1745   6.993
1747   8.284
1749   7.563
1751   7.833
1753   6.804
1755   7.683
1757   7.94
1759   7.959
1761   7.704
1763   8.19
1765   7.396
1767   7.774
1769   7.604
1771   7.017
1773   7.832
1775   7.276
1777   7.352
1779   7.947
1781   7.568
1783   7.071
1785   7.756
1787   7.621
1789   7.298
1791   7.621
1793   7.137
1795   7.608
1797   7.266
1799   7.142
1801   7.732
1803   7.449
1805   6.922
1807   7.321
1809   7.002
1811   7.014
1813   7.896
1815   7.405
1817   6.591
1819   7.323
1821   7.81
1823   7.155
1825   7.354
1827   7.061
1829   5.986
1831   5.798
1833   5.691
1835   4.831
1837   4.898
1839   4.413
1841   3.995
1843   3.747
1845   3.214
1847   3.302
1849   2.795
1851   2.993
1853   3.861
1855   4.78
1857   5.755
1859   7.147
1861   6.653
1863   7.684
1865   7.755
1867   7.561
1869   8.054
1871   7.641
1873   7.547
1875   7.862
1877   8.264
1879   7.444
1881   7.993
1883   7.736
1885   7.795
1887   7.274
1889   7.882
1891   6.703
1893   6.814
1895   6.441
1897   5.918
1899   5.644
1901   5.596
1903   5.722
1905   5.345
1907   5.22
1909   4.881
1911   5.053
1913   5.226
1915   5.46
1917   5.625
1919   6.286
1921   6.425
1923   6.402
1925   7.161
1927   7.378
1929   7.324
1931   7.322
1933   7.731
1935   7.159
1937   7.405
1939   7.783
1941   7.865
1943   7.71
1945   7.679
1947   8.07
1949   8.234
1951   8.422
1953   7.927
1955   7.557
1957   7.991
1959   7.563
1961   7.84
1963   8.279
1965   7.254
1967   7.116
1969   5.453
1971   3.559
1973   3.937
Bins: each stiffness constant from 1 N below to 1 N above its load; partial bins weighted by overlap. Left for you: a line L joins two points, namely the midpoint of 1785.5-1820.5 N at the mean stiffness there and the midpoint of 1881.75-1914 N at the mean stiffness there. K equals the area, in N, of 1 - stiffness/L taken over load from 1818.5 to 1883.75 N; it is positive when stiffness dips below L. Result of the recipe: 6.1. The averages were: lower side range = 7.33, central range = 6.11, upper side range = 6.22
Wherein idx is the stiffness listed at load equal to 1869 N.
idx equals 8.054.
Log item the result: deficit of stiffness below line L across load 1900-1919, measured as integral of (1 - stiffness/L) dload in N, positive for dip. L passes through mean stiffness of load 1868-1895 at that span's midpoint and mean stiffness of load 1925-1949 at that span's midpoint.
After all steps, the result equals 5.5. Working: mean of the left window 7.57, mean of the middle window 5.4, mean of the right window 7.59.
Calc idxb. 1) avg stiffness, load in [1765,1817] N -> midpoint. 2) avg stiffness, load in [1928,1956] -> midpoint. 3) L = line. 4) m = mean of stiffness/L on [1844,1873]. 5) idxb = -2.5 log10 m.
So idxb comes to 0.30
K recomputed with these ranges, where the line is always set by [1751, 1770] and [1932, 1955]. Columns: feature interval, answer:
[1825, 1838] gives 3.2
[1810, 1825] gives 0.8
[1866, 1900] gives 1.9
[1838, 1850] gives 6.5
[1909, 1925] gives 4.1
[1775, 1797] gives 0.6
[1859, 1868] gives 0.4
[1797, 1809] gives 0.7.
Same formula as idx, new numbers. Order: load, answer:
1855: 4.78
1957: 7.991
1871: 7.641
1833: 5.691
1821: 7.81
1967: 7.116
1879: 7.444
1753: 6.804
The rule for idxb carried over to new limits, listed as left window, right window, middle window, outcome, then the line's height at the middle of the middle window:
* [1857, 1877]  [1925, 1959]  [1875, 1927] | 0.174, 7.59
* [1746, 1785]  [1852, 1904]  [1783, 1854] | 0.177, 7.29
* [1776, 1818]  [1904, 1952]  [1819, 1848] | 0.307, 7.21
